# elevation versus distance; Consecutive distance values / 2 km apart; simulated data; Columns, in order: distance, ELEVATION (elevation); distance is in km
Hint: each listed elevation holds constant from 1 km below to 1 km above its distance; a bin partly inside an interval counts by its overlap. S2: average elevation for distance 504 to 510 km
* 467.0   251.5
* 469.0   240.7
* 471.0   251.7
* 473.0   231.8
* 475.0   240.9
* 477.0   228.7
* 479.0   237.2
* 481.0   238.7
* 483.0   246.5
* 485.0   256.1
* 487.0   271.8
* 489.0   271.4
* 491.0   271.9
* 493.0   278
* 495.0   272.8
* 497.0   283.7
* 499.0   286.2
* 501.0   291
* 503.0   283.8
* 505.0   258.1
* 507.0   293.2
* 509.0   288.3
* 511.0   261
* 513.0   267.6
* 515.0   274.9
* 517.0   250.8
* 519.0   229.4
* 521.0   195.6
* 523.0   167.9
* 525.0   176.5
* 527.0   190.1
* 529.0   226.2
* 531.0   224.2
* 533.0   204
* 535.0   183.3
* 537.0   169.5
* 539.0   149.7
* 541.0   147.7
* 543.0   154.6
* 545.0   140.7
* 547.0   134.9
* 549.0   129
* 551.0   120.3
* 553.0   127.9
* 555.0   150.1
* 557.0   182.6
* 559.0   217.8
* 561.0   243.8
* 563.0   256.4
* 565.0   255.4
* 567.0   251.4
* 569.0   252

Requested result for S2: 280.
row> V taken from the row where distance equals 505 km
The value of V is 258.1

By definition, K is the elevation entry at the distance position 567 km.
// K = 251.4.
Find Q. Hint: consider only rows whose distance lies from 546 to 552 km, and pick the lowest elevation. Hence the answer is 120.3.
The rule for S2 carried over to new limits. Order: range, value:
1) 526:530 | 208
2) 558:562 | 231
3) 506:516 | 277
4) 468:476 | 241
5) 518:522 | 212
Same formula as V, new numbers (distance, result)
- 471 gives 251.7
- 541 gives 147.7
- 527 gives 190.1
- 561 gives 243.8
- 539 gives 149.7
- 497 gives 283.7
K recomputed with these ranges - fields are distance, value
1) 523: 167.9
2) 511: 261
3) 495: 272.8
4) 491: 271.9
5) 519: 229.4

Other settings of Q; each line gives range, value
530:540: 149.7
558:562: 217.8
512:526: 167.9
